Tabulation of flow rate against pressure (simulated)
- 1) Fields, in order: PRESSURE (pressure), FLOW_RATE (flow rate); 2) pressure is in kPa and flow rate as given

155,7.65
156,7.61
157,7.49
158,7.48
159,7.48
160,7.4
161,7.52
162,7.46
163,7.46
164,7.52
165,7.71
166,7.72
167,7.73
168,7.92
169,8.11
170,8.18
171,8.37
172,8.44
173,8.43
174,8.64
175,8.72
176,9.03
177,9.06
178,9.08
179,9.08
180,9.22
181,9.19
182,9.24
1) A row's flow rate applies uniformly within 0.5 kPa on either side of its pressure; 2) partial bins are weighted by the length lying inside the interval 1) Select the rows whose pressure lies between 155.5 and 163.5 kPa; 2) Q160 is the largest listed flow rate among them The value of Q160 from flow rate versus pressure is 7.61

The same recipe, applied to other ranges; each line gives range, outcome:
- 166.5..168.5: 7.92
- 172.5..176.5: 9.03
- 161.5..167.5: 7.73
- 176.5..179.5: 9.08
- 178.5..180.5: 9.22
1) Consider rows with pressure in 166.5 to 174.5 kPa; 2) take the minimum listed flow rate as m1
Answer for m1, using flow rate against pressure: 7.73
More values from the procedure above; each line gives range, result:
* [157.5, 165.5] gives 7.4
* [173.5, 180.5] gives 8.64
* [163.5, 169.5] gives 7.52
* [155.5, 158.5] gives 7.48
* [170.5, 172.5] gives 8.37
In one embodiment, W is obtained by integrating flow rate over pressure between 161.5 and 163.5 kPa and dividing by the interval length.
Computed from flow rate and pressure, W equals 7.46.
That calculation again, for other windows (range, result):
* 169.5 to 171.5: 8.27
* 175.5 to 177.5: 9.04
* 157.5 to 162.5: 7.47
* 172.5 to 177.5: 8.78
